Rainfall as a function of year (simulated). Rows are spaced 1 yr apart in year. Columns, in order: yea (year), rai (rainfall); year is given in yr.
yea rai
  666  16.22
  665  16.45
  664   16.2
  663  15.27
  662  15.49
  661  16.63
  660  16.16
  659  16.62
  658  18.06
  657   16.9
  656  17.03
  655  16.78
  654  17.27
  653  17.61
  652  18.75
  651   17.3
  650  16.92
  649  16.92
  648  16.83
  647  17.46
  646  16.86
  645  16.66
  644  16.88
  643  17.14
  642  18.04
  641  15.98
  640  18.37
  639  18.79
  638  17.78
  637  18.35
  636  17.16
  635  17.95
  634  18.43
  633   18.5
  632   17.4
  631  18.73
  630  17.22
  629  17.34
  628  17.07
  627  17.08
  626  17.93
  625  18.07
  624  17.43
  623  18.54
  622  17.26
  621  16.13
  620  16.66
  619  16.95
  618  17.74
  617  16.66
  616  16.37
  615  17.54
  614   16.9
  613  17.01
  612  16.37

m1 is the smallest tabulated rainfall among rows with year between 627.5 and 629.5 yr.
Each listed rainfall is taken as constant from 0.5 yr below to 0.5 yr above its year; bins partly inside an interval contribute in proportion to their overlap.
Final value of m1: 17.07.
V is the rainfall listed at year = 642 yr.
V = 18.04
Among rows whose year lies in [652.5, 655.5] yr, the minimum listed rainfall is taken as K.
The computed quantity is 16.78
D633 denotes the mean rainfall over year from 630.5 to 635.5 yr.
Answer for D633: 18.2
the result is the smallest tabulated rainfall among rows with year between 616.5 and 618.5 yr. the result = 16.66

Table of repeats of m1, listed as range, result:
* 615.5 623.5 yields 16.13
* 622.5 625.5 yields 17.43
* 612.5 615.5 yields 16.9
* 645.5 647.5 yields 16.86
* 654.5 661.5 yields 16.16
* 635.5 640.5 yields 17.16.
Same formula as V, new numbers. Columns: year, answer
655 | 16.78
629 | 17.34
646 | 16.86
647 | 17.46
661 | 16.63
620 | 16.66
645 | 16.66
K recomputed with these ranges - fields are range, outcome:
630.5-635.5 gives 17.4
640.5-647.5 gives 15.98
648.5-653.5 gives 16.92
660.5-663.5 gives 15.27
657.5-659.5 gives 16.62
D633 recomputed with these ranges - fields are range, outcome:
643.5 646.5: 16.8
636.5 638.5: 18.1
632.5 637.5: 18.1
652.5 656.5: 17.2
